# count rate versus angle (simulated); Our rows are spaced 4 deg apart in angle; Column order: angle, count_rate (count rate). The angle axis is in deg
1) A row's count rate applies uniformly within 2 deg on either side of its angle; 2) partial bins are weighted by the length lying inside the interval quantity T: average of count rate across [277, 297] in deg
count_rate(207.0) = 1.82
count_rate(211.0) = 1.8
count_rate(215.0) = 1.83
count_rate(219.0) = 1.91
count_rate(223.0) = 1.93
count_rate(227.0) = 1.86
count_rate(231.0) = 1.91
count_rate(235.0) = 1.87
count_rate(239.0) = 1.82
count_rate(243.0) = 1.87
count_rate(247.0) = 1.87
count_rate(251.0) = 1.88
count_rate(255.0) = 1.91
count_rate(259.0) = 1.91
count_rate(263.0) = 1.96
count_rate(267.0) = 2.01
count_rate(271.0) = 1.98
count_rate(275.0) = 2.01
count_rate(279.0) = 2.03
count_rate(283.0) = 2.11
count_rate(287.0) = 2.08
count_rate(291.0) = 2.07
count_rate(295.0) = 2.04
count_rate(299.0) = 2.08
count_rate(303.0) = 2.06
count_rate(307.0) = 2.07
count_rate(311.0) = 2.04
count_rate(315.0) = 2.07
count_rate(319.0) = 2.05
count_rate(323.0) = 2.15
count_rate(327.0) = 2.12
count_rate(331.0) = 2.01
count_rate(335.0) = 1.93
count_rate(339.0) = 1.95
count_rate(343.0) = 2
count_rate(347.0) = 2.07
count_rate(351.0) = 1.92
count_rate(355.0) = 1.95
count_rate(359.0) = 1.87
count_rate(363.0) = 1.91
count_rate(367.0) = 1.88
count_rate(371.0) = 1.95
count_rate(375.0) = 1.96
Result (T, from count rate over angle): 2.07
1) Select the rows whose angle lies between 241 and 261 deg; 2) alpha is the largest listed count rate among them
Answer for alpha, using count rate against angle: 1.91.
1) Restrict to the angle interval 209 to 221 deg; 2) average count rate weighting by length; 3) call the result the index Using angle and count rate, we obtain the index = 1.85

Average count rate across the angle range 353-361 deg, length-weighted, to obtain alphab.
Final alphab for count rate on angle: 1.91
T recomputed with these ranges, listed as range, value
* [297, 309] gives 2.07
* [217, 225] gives 1.92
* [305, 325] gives 2.08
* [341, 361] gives 1.96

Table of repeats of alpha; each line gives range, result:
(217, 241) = 1.93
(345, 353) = 2.07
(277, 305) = 2.11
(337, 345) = 2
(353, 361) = 1.95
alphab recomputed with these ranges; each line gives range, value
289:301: 2.06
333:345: 1.96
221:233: 1.9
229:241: 1.87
